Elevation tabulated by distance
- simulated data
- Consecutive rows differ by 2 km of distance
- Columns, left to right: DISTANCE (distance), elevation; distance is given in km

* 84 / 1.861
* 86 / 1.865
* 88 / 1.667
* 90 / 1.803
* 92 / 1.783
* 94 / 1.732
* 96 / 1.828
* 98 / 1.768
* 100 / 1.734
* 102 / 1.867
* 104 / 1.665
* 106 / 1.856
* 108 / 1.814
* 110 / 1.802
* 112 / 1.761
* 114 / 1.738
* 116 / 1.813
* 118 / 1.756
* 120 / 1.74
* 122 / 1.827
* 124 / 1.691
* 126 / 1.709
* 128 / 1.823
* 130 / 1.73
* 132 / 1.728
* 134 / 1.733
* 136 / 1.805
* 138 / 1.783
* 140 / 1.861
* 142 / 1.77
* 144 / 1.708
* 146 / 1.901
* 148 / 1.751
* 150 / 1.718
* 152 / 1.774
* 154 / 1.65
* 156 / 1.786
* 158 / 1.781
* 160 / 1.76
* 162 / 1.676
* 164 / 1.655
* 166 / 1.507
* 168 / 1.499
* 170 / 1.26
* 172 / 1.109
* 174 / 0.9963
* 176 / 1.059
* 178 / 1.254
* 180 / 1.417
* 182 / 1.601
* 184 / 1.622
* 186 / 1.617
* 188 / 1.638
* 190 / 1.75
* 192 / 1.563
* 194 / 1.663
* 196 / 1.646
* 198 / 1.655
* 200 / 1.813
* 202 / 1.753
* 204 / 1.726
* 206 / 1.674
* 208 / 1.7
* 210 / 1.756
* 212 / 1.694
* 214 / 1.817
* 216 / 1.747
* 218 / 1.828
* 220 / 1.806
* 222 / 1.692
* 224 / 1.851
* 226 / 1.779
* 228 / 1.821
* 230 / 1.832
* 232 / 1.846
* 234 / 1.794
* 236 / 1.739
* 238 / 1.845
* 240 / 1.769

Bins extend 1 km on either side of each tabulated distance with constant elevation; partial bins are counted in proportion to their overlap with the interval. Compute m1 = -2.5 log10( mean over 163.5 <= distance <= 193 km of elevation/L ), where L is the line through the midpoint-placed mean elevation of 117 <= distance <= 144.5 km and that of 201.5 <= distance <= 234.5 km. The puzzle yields 0.23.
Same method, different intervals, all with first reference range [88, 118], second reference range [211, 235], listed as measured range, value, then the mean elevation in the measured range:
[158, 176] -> 0.24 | 1.43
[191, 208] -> 0.06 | 1.69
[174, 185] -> 0.30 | 1.35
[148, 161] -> 0.02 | 1.75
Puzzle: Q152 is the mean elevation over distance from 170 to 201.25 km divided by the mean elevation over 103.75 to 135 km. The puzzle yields 0.84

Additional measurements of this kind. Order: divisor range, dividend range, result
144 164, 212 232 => 1.03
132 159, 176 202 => 0.90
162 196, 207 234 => 1.22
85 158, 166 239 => 0.92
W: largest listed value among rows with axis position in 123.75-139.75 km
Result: 1.823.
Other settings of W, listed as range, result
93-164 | 1.901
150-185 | 1.786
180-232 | 1.851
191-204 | 1.813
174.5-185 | 1.622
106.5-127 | 1.827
